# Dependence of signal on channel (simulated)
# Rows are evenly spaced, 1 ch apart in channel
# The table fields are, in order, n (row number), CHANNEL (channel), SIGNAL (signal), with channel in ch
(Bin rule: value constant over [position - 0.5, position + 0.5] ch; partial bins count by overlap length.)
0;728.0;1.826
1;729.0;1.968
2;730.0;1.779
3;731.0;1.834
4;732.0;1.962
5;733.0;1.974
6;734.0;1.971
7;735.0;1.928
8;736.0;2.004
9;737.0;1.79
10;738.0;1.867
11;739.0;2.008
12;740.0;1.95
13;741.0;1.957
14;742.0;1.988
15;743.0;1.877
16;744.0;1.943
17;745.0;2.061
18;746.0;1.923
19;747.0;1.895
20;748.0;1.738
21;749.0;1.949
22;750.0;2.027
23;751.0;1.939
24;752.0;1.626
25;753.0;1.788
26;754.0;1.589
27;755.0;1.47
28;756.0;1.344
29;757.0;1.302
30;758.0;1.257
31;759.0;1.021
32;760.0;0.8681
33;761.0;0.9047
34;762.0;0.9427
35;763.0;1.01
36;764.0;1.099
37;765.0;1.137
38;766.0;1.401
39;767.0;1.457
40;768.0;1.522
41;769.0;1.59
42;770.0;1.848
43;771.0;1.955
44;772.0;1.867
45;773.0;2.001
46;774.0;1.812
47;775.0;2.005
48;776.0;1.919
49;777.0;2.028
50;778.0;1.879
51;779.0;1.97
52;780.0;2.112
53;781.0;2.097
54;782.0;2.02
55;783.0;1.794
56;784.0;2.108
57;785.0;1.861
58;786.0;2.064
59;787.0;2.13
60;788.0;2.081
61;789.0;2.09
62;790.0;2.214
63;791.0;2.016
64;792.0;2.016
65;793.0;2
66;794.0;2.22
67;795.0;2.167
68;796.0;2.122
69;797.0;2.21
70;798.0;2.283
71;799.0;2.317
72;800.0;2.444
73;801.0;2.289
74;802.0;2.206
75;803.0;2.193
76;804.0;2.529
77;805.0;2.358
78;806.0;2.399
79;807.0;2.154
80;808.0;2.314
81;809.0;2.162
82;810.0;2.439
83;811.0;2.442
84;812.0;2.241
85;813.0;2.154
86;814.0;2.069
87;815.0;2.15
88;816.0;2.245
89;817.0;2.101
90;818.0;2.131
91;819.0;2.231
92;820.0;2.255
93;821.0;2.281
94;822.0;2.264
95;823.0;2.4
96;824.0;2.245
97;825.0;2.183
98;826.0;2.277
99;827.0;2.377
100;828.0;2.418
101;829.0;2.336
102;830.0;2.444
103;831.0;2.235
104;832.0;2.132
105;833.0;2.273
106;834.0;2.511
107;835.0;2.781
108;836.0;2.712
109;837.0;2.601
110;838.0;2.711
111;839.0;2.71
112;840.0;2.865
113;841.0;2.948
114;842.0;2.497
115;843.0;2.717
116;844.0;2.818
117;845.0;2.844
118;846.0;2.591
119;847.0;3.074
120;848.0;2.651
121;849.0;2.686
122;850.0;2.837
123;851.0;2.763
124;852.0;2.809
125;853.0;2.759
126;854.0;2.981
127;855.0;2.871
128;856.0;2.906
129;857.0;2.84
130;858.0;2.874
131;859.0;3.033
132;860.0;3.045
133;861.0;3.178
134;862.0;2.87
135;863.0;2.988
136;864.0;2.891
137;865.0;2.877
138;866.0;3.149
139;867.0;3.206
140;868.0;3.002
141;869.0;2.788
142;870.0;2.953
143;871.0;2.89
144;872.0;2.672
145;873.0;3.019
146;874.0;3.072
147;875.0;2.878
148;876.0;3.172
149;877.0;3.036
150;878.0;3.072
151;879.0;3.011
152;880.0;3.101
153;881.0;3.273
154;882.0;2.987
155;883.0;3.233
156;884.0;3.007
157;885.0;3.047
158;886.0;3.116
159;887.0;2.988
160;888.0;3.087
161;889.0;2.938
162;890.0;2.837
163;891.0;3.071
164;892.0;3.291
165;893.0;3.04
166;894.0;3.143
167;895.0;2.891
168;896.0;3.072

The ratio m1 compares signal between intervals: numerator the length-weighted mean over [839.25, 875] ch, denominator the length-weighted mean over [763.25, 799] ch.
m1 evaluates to 1.5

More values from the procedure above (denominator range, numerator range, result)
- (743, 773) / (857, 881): 1.93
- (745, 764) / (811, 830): 1.52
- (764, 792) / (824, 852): 1.38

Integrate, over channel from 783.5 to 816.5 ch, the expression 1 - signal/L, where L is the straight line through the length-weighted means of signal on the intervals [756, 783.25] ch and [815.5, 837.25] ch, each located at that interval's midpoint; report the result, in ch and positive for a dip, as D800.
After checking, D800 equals -3.7 ch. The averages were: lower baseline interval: 1.58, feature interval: 2.2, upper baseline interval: 2.33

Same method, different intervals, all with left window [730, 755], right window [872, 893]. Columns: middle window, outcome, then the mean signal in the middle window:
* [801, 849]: 2.93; 2.42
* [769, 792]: 2.29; 1.99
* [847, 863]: -0.34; 2.88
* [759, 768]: 4.12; 1.12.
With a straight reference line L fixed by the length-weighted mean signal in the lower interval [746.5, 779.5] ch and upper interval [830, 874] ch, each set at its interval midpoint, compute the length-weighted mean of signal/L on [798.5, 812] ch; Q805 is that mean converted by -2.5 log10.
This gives -0.08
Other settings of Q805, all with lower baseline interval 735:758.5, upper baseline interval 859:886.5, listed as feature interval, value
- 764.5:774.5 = 0.22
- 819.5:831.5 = 0.11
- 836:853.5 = 0.00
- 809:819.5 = 0.11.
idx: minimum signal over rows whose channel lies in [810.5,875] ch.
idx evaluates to 2.069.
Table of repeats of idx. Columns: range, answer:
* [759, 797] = 0.8681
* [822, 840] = 2.132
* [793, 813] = 2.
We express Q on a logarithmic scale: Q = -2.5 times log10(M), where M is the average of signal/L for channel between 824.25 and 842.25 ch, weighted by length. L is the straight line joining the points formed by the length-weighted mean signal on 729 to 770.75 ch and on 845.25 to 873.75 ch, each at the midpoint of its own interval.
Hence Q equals 0.05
